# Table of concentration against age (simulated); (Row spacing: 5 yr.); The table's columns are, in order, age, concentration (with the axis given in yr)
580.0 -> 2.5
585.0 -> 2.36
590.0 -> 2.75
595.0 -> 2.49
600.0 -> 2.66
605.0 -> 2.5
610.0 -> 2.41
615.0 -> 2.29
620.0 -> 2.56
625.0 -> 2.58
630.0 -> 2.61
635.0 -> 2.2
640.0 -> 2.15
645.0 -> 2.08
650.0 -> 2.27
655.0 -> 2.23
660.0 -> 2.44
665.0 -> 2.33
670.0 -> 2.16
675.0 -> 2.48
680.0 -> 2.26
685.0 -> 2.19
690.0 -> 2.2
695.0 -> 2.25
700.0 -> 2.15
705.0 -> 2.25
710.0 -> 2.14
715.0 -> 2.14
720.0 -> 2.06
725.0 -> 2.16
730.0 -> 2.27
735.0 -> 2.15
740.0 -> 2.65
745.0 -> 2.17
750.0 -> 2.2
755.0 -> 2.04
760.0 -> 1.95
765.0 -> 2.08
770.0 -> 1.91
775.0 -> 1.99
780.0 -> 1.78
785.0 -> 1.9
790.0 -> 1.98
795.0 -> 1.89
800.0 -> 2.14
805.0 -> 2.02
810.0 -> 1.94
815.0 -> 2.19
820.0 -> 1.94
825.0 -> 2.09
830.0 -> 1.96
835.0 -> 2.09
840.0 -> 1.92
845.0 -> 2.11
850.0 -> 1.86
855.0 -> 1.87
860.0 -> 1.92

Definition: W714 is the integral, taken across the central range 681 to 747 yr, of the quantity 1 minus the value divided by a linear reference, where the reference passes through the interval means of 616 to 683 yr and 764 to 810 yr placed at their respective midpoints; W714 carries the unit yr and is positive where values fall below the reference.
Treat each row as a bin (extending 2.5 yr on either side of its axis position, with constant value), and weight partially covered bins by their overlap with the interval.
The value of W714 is -1.8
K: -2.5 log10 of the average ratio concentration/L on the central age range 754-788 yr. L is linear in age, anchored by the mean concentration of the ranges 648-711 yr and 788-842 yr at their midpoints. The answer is 0.08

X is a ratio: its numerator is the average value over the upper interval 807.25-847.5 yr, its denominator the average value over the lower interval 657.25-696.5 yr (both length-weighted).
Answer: 0.89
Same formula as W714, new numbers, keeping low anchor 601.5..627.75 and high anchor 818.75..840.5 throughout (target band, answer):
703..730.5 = 1.1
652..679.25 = 0.5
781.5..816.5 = 1.3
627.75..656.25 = 1.9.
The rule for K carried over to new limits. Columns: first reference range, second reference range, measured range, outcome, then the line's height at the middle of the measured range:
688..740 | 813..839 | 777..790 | 0.126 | 2.1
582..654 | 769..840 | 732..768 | -0.031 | 2.11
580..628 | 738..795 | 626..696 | 0.031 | 2.35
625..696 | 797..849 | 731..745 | -0.087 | 2.17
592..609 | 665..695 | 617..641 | 0.004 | 2.44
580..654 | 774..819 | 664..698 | 0.000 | 2.26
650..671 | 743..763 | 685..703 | 0.011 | 2.22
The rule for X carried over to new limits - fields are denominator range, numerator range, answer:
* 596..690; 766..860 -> 0.84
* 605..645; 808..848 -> 0.85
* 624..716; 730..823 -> 0.91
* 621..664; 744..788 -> 0.86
